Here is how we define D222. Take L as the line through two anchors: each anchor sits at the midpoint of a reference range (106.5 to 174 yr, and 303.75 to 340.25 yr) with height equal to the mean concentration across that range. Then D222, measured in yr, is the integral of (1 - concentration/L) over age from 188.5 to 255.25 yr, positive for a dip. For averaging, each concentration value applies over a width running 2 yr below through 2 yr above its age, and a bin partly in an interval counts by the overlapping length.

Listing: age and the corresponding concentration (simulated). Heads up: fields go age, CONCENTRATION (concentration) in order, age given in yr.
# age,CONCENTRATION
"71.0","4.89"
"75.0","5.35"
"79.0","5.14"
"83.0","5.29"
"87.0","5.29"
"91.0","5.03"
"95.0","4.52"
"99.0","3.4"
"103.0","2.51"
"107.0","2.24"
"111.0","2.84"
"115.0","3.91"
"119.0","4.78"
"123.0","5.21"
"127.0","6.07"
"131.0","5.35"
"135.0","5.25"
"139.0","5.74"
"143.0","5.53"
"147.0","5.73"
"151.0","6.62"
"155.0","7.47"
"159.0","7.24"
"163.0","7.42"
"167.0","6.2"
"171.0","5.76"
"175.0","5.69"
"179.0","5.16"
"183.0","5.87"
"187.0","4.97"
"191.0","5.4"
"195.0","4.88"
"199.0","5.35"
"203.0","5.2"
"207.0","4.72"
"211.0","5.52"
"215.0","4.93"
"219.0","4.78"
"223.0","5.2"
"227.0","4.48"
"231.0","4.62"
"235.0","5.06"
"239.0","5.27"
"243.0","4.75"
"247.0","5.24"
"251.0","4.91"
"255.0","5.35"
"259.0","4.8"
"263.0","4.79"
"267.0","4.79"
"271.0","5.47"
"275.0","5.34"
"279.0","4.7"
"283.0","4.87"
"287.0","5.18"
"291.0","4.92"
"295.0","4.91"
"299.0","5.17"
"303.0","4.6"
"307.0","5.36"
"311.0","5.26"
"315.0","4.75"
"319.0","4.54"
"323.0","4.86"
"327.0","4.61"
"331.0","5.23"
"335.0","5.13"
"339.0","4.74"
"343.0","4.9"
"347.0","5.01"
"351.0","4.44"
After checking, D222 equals 3.2 yr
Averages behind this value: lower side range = 5.57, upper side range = 4.93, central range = 5.03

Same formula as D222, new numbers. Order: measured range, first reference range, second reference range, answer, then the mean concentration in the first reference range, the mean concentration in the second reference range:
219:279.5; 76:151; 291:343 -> -1.6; 4.72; 4.93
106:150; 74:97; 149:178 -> 7.8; 5.09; 6.58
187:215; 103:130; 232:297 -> -3.2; 4.1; 5.02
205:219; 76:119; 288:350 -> -1.5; 4.08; 4.93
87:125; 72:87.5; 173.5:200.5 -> 9.8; 5.24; 5.32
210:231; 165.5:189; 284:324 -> 1.8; 5.6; 4.96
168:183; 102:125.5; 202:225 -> -3.6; 3.68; 5.05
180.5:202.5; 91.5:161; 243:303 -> -1.3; 4.97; 5.01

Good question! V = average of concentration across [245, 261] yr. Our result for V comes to 5.07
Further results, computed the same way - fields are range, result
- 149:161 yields 7.11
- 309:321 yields 4.85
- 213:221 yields 4.86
